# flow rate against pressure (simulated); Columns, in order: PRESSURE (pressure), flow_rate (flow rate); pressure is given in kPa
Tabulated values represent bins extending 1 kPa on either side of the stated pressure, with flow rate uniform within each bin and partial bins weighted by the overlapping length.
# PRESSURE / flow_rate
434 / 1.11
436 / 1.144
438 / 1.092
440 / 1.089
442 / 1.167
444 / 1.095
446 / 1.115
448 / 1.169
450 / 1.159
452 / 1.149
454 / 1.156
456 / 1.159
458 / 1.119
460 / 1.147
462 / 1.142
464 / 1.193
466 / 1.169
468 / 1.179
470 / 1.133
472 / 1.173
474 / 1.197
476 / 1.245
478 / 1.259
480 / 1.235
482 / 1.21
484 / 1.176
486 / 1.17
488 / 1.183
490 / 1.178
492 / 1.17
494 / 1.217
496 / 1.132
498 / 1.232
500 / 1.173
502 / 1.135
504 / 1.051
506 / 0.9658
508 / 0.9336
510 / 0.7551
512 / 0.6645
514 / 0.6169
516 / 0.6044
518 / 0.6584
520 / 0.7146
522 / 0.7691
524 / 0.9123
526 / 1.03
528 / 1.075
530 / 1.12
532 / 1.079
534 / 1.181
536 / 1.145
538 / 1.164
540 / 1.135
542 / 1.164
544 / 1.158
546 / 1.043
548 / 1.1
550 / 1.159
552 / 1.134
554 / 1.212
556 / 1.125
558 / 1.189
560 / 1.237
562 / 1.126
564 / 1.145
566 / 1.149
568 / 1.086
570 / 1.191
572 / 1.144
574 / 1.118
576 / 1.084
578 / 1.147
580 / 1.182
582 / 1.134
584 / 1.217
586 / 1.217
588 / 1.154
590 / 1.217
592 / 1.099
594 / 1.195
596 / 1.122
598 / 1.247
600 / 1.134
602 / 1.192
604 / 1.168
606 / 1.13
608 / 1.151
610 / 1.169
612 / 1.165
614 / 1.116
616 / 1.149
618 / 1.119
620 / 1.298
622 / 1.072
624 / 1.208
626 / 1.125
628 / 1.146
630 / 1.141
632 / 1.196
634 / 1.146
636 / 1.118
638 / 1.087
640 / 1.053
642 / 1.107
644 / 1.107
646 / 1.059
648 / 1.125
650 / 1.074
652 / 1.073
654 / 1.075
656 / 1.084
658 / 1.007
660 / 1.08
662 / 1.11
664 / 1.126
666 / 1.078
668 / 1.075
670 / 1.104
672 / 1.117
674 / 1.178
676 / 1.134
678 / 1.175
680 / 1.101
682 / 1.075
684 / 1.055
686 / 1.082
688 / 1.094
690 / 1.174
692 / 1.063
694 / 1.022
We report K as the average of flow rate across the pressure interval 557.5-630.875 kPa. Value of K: 1.16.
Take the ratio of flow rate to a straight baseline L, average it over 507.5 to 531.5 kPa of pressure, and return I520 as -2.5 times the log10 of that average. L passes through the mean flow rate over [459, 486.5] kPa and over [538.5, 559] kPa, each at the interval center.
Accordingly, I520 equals 0.37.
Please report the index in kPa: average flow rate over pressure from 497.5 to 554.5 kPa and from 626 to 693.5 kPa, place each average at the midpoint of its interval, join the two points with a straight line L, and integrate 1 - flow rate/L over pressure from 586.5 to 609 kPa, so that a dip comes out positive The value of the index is -2.4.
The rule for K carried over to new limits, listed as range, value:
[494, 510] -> 1.08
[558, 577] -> 1.14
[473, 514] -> 1.1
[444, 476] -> 1.16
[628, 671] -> 1.1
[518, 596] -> 1.11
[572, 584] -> 1.14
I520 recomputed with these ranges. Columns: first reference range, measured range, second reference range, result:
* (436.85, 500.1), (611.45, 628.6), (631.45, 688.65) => -0.04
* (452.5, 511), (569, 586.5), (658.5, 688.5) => -0.03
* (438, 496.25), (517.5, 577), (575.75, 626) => 0.07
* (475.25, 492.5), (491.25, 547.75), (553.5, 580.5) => 0.18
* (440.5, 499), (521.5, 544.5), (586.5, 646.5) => 0.08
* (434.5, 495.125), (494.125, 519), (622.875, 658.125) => 0.24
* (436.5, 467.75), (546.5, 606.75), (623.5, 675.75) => -0.04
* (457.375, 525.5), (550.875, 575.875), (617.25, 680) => -0.07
